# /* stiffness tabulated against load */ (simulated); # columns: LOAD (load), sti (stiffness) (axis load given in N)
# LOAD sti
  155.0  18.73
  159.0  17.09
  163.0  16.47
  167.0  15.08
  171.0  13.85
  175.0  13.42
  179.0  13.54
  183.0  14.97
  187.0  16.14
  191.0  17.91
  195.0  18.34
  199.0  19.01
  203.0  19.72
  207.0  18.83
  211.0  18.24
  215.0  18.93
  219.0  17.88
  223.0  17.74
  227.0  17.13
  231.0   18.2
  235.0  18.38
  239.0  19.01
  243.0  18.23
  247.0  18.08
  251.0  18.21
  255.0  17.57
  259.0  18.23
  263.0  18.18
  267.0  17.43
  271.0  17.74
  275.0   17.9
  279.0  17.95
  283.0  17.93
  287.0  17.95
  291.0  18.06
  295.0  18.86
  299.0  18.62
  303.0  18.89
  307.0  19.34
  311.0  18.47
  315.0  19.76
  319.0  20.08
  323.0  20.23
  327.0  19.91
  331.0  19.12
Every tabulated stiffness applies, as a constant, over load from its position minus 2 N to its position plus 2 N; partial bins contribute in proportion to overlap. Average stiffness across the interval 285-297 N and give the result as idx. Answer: 18.3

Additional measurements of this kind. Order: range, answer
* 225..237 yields 17.9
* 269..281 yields 17.9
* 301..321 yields 19.3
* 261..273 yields 17.8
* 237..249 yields 18.4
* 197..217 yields 18.9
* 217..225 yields 17.8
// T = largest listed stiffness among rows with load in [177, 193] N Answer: 17.91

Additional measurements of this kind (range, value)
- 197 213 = 19.72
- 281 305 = 18.89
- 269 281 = 17.95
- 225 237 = 18.38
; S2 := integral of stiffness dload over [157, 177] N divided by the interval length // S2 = 15.2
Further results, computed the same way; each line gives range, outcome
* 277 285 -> 17.9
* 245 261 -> 18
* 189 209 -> 18.8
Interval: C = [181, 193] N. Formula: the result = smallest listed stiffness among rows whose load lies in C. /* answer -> 14.97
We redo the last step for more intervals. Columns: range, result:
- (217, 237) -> 17.13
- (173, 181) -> 13.42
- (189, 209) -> 17.91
